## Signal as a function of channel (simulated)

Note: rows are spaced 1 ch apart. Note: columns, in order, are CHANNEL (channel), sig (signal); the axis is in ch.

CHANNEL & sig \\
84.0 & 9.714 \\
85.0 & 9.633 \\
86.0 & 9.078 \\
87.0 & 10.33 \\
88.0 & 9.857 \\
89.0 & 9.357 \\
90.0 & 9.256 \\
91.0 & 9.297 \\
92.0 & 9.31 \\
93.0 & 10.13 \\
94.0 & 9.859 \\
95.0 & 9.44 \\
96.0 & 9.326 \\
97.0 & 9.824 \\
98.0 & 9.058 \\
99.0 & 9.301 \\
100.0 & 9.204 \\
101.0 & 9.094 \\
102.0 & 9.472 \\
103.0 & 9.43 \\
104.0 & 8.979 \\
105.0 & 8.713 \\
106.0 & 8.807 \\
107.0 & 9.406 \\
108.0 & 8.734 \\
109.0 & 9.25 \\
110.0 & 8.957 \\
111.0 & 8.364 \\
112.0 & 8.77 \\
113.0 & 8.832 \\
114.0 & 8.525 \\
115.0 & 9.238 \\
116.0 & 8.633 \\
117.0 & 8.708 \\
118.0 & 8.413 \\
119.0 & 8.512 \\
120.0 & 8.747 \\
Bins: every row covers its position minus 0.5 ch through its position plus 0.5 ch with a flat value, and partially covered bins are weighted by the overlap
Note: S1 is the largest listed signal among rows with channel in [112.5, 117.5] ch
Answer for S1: 9.238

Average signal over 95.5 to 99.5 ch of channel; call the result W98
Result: 9.38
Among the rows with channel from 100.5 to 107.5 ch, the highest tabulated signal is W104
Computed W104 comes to 9.472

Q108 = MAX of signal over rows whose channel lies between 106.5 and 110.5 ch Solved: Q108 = 9.406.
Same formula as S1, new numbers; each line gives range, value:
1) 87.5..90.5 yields 9.857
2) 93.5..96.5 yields 9.859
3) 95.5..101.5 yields 9.824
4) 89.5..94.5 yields 10.13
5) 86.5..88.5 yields 10.33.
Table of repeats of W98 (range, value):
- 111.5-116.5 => 8.8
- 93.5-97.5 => 9.61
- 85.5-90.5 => 9.58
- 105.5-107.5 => 9.11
